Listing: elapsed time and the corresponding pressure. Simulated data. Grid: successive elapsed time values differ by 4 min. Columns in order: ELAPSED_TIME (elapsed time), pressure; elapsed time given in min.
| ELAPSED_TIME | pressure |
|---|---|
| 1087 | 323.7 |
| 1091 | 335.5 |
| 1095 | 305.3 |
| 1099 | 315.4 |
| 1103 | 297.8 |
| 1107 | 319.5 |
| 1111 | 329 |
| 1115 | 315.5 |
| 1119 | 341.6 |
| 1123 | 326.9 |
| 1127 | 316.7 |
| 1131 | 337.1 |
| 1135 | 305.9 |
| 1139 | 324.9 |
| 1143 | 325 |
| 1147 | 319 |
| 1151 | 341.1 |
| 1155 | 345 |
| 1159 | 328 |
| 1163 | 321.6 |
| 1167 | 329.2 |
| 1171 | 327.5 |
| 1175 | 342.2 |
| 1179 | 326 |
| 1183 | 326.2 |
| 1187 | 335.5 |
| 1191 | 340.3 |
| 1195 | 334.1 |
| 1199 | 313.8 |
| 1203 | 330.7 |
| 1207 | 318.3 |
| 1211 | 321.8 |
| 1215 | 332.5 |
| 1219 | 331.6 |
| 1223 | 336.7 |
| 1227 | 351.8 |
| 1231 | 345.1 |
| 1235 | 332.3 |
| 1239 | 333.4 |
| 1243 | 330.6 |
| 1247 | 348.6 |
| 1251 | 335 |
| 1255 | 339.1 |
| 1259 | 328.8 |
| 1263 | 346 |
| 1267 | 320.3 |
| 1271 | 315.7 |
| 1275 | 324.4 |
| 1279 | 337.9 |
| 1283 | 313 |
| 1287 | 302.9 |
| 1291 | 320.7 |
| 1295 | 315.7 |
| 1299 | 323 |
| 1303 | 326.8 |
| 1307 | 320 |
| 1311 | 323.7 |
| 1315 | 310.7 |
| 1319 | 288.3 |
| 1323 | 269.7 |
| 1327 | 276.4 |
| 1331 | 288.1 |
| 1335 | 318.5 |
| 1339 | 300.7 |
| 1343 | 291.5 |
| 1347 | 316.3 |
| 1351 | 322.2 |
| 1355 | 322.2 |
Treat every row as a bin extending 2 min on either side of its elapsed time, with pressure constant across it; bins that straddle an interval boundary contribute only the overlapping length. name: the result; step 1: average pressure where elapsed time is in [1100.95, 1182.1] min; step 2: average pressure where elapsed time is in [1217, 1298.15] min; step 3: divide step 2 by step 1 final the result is 1.01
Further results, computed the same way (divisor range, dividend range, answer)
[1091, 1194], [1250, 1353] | 0.96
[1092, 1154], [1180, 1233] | 1.03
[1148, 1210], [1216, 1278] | 1.01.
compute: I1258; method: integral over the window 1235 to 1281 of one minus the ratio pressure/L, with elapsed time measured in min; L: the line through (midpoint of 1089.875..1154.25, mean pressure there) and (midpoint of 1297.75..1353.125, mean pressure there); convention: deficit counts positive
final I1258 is -3.2 min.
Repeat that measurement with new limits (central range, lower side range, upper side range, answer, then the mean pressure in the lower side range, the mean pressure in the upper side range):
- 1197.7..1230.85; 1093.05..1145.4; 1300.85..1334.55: -2.11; 320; 301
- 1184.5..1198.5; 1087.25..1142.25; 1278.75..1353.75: -0.78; 321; 308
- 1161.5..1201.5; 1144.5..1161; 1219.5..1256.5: 0.63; 333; 339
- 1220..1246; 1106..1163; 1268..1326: -1.62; 327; 313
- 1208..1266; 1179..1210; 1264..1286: -1.96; 328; 322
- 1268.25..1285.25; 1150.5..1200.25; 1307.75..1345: -0.76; 332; 297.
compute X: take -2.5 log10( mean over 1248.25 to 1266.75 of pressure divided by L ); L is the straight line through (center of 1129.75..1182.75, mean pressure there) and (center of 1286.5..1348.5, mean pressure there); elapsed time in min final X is -0.07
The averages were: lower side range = 328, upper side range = 306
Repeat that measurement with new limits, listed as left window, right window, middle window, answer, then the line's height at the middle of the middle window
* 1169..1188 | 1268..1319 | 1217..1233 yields -0.05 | 326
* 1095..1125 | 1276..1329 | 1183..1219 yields -0.04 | 315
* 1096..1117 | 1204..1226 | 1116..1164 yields -0.03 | 319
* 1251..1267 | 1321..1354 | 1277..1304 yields 0.00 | 321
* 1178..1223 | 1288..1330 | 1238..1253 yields -0.06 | 320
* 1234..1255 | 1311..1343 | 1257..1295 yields -0.01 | 321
